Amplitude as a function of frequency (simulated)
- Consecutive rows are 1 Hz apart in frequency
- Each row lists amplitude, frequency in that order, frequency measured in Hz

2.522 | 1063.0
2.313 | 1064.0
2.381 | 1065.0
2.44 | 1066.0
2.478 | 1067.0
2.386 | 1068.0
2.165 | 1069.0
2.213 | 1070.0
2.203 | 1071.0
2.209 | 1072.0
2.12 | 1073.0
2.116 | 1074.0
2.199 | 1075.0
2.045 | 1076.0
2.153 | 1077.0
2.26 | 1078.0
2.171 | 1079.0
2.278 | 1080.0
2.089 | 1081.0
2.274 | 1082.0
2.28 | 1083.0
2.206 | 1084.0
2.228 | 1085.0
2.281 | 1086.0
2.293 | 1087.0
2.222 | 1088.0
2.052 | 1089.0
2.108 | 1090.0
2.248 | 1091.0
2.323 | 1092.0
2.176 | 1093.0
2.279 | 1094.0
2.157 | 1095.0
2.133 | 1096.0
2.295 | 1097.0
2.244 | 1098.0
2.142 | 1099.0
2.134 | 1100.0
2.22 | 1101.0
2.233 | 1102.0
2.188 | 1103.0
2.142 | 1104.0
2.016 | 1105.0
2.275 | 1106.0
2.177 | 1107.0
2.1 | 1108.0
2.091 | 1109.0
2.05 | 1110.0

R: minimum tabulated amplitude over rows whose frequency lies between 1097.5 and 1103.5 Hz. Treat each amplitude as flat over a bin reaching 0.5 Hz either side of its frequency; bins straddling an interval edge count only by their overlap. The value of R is 2.134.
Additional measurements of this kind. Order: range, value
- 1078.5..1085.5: 2.089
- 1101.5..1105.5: 2.016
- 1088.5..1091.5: 2.052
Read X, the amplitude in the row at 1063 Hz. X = 2.522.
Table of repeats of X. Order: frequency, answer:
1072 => 2.209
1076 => 2.045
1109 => 2.091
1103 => 2.188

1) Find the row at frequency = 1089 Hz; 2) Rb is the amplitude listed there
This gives 2.052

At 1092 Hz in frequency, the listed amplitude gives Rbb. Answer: 2.323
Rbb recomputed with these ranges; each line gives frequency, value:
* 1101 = 2.22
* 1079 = 2.171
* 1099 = 2.142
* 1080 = 2.278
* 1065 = 2.381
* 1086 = 2.281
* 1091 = 2.248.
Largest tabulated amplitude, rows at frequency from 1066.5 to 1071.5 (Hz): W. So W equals 2.478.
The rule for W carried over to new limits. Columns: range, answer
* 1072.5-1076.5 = 2.199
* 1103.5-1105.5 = 2.142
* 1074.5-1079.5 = 2.26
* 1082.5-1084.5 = 2.28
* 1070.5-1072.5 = 2.209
